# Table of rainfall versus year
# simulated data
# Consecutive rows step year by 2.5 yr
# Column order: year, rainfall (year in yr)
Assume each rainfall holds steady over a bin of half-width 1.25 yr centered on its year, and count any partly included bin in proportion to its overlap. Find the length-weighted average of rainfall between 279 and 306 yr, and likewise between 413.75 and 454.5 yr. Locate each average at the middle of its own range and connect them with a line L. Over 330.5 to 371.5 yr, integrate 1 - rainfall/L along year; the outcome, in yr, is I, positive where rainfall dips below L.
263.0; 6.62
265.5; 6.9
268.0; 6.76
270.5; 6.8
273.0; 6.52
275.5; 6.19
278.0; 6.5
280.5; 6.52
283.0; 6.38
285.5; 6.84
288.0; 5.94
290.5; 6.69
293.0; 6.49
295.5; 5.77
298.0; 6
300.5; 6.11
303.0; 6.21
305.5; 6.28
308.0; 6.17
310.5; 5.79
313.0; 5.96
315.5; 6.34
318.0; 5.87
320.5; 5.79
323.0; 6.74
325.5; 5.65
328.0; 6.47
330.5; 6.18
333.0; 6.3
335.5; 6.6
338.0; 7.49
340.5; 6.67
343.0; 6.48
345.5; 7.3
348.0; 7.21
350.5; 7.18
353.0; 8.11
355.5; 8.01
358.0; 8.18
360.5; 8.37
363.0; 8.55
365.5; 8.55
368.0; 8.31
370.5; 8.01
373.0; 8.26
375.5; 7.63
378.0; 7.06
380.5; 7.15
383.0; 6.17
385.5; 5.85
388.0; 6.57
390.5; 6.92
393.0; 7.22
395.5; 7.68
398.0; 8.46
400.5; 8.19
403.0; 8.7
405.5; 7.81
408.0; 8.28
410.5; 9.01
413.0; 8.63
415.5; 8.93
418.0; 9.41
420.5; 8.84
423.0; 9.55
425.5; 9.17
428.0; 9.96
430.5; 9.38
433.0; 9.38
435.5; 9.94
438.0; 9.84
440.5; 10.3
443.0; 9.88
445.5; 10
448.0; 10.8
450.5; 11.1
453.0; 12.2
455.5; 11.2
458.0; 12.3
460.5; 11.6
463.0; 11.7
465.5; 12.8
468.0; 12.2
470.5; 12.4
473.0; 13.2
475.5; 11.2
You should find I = 1.4 yr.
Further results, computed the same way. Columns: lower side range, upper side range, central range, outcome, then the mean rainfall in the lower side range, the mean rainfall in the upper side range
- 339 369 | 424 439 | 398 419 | 1.1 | 7.74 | 9.61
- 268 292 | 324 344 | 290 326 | 2.1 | 6.5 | 6.48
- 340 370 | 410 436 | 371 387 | 2.4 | 7.78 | 9.28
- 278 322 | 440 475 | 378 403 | 5.6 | 6.2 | 11.6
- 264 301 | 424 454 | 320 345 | 3.7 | 6.44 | 10.1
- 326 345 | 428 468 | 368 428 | 6.3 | 6.59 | 10.8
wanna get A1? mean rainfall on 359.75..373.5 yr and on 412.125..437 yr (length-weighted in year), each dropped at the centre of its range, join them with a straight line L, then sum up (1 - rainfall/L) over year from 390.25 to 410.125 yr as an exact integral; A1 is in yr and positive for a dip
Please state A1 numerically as 2.0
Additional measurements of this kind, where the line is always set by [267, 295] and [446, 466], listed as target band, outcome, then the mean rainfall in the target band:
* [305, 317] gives 2.07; 6.09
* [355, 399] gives 7.90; 7.6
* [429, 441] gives 1.37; 9.74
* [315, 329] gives 2.84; 6.13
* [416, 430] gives 1.69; 9.36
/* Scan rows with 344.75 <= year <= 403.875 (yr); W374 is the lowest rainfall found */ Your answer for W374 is 5.85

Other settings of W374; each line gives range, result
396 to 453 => 7.81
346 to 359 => 7.18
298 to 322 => 5.79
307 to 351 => 5.65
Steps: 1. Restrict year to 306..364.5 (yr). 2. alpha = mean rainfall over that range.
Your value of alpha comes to 6.84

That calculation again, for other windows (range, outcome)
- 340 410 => 7.63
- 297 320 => 6.07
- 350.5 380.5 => 8.02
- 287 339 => 6.23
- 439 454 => 10.7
